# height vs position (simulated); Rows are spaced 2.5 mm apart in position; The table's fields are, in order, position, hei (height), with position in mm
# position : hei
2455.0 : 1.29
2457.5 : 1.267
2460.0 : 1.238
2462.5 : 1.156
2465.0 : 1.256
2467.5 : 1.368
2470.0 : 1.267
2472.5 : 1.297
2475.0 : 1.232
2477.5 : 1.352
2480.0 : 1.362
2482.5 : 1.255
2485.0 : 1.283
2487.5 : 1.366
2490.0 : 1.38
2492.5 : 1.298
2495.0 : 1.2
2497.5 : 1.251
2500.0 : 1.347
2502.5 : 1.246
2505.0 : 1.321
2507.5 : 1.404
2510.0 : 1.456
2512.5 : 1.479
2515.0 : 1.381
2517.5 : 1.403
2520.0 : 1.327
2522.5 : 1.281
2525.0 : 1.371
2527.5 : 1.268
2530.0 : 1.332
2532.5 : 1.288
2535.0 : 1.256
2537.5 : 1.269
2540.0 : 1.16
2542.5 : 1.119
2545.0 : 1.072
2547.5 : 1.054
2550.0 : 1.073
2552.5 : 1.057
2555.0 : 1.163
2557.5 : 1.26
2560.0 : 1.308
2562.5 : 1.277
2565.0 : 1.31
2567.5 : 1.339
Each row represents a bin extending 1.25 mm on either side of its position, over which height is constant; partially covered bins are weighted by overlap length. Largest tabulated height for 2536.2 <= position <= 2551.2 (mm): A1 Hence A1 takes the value 1.269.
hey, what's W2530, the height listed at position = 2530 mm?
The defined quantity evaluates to 1.332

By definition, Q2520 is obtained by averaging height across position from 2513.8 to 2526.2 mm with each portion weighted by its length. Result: 1.35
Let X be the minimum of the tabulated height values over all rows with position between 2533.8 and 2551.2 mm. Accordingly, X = 1.054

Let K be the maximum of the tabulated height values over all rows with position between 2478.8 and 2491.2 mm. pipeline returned 1.38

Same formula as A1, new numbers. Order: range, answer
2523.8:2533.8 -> 1.371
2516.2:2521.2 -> 1.403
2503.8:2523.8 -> 1.479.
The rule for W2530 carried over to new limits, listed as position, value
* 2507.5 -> 1.404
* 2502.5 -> 1.246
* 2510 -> 1.456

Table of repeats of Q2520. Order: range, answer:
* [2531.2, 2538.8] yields 1.27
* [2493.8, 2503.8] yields 1.26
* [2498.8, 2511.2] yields 1.35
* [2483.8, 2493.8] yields 1.33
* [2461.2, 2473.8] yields 1.27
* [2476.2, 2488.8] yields 1.32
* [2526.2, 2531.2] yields 1.3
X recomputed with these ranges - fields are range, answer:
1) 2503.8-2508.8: 1.321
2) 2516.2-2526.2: 1.281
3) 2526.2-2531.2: 1.268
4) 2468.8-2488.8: 1.232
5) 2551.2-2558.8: 1.057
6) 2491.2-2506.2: 1.2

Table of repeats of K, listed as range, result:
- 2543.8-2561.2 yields 1.308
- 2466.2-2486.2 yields 1.368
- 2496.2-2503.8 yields 1.347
